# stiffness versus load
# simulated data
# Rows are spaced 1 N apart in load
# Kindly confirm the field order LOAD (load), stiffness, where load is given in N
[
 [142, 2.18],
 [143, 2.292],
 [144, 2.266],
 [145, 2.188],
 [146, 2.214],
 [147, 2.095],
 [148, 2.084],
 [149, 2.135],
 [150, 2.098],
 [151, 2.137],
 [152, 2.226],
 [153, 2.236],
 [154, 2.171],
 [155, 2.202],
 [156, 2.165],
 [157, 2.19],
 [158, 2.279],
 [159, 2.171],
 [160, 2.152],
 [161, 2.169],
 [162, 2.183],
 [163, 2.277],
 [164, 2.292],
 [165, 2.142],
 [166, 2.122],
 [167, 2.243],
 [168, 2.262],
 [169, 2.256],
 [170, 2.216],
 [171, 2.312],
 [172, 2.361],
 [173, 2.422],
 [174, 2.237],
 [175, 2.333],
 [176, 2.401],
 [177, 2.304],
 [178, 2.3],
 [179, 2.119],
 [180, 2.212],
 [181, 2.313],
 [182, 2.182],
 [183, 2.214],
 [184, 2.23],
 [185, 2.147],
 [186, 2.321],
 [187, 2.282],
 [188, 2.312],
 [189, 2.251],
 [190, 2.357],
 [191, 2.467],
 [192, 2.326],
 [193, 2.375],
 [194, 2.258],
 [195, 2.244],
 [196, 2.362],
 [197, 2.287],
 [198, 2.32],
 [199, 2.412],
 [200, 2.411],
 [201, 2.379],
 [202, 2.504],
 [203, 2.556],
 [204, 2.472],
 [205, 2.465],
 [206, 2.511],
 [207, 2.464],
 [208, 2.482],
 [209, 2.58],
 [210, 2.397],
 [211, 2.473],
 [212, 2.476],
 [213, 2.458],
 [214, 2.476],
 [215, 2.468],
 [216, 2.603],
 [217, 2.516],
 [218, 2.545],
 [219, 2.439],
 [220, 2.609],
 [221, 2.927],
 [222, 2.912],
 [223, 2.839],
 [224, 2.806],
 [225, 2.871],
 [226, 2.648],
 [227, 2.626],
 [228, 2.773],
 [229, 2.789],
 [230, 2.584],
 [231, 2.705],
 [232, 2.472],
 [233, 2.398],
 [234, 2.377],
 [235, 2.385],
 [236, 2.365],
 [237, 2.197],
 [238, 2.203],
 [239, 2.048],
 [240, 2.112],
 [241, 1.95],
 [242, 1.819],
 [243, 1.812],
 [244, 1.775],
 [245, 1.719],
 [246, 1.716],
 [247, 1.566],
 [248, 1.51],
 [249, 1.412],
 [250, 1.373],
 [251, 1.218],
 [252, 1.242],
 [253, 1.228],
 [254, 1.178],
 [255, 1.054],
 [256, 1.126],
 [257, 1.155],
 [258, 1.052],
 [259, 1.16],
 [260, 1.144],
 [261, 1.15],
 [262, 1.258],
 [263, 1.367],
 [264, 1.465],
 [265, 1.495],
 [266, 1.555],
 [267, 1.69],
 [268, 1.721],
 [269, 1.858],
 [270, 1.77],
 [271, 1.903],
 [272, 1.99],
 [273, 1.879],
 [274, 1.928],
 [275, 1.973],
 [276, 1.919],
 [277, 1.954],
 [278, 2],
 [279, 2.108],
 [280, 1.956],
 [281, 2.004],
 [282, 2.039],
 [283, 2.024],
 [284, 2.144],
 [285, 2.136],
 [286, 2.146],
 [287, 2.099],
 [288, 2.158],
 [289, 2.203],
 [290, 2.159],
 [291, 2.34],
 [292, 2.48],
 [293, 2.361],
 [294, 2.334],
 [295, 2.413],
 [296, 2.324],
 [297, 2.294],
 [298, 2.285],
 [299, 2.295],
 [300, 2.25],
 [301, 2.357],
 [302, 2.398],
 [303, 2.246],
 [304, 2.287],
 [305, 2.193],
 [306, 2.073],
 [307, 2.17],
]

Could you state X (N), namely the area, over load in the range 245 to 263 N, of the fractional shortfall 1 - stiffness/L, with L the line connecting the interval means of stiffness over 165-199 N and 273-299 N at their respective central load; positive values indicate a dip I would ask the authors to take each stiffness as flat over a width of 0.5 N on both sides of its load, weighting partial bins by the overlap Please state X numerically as 7.46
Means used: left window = 2.28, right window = 2.15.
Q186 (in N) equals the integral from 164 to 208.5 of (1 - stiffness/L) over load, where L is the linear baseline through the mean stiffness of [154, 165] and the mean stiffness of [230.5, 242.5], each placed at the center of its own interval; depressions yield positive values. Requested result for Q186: -2.0 N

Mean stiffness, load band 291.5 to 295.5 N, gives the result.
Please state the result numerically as 2.4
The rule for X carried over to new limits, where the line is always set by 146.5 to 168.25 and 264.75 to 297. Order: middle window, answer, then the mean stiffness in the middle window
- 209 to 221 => -2.3 N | 2.52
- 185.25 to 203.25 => -1.8 N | 2.35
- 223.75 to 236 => -2.9 N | 2.61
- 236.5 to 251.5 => 2.3 N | 1.76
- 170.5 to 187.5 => -0.9 N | 2.28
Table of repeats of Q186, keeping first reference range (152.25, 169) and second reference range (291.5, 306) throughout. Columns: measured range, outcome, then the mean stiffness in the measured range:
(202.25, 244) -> -4.0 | 2.47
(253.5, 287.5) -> 9.0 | 1.69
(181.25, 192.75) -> -0.3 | 2.28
